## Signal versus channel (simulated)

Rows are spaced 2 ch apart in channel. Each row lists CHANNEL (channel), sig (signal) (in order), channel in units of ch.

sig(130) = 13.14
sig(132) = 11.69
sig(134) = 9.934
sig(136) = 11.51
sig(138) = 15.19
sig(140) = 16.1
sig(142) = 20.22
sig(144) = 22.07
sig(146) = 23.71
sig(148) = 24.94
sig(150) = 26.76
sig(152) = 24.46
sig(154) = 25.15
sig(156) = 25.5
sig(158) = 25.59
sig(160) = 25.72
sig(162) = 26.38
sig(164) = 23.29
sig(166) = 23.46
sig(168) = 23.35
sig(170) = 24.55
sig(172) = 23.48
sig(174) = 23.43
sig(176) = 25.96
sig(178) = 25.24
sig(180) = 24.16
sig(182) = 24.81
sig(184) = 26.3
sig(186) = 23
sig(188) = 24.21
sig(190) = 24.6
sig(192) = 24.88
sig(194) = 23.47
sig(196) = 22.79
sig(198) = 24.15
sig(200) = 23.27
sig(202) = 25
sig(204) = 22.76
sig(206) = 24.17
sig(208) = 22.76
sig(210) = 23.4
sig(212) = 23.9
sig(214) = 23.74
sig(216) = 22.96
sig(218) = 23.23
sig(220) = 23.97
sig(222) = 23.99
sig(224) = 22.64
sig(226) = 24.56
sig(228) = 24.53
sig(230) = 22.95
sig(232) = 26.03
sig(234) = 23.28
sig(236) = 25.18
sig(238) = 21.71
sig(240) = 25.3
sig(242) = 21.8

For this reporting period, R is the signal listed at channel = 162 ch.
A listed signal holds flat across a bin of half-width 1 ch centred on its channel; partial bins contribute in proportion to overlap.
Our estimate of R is 26.38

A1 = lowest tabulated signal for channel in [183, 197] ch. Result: 22.79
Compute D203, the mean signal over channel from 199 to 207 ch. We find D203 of 23.8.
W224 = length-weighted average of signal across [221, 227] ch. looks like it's 23.7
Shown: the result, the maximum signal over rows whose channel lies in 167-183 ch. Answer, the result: 25.96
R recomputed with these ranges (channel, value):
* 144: 22.07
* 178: 25.24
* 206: 24.17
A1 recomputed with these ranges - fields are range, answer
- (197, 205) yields 22.76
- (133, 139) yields 9.934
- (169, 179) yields 23.43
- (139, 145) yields 16.1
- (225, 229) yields 24.53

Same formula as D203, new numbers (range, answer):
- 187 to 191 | 24.4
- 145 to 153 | 25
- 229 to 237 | 24.4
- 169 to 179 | 24.5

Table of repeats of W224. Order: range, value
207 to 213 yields 23.4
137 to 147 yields 19.5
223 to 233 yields 24.1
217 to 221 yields 23.6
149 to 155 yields 25.5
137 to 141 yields 15.6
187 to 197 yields 24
